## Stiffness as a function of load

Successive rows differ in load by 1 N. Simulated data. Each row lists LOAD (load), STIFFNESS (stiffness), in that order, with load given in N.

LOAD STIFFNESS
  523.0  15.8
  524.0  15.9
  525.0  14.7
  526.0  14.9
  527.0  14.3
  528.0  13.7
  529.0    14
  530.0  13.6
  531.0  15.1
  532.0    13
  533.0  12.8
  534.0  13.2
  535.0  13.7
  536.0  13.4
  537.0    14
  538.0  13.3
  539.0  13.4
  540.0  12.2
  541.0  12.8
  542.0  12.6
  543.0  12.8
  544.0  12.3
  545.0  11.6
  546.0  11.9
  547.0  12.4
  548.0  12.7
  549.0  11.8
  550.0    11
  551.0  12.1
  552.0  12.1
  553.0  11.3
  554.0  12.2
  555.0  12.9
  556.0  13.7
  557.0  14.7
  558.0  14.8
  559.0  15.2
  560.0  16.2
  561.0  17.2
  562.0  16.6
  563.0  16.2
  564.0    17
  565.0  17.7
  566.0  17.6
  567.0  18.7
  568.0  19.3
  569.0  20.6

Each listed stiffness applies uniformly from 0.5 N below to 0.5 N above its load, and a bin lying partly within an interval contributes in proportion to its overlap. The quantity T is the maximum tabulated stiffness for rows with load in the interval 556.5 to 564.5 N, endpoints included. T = 17.2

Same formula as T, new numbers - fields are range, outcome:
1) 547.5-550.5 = 12.7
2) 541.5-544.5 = 12.8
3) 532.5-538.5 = 14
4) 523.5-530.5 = 15.9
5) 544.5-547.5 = 12.4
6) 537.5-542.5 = 13.4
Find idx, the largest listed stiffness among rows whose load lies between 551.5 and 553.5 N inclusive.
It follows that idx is 12.1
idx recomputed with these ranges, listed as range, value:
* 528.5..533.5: 15.1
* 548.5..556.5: 13.7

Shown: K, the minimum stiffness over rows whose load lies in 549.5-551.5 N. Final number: 11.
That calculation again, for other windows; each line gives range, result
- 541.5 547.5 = 11.6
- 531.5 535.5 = 12.8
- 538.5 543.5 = 12.2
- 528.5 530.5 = 13.6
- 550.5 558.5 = 11.3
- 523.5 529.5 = 13.7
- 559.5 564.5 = 16.2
